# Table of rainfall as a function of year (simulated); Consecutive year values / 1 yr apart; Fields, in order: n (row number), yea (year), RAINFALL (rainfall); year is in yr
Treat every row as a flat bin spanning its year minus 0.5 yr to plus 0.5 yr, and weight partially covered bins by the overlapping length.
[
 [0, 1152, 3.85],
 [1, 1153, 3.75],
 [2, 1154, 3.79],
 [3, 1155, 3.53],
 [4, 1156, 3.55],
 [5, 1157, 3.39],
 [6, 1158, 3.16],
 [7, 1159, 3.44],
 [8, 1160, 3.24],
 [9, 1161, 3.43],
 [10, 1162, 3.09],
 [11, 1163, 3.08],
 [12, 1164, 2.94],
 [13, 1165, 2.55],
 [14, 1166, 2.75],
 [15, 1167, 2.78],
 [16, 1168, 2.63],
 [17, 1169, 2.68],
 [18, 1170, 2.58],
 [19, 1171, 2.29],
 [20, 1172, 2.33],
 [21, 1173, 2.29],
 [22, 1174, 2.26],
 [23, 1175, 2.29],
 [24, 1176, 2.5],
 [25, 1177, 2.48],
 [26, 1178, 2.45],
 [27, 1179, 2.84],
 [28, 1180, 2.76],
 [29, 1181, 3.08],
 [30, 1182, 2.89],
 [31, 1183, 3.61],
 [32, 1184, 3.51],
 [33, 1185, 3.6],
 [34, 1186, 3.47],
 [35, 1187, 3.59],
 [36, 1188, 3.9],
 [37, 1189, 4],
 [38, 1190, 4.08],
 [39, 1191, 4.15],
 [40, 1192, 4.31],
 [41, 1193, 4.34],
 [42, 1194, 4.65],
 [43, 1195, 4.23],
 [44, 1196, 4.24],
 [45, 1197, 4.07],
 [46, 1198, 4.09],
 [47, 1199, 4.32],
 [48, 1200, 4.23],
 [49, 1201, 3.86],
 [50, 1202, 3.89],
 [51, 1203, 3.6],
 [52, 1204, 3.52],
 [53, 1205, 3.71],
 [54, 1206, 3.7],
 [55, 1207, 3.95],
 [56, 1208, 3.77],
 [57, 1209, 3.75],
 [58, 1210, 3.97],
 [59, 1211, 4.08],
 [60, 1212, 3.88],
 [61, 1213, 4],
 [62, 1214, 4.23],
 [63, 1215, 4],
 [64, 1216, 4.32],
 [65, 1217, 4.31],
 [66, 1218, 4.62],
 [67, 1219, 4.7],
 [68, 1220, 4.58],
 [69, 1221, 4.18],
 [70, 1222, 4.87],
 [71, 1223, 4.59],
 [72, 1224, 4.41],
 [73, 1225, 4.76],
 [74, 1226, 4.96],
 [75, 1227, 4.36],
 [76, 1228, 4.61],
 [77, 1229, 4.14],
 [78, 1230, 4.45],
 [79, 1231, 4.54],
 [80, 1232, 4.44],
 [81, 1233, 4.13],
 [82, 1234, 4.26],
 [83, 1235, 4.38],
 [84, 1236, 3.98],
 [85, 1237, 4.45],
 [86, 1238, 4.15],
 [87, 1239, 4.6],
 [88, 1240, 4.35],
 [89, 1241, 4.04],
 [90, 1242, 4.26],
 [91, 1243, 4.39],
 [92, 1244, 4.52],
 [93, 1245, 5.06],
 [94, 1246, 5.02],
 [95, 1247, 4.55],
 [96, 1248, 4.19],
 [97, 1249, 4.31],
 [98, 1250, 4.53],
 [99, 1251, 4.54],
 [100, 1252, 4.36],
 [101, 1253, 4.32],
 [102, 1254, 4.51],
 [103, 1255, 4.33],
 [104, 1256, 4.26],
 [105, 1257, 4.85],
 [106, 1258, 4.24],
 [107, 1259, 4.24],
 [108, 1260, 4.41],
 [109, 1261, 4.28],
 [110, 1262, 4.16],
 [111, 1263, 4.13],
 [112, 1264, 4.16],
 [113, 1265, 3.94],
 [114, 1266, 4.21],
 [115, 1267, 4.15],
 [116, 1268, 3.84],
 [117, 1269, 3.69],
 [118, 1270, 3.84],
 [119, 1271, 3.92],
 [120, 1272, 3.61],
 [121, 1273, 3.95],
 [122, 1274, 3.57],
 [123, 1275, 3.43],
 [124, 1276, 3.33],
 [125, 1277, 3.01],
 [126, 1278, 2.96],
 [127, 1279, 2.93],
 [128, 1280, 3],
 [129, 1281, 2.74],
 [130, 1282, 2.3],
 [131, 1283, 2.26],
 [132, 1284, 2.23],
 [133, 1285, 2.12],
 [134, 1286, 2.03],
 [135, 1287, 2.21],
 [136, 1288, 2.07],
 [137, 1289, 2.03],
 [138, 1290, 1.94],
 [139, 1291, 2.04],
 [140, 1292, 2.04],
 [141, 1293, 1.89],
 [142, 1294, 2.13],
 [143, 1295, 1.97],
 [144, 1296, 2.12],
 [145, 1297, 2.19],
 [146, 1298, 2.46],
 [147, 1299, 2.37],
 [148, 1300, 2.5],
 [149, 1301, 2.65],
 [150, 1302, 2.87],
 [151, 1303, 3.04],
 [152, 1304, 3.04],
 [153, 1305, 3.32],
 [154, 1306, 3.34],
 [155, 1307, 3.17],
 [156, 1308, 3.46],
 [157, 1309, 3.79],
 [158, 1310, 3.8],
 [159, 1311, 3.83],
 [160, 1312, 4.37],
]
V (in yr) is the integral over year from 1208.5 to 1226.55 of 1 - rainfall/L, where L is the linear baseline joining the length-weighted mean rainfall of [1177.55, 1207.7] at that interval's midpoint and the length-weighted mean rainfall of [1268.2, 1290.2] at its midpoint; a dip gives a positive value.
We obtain -4.3 yr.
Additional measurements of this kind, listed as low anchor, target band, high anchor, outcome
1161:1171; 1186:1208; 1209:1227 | -1.7 yr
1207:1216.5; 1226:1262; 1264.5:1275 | -4.5 yr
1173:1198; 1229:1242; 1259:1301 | -4.4 yr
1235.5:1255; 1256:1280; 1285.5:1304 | -2.8 yr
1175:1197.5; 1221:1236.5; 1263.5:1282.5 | -4.0 yr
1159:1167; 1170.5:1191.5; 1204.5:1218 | 2.1 yr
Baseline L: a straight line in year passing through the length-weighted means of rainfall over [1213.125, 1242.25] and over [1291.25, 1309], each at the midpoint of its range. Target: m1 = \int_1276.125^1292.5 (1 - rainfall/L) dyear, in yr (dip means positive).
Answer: 3.5 yr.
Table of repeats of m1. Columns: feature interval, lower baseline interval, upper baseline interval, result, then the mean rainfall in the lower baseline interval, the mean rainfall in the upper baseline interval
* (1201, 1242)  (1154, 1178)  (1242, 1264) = -4.0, 2.85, 4.43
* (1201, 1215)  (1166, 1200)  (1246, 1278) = -1.2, 3.32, 4.09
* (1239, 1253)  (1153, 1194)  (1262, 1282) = -4.0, 3.17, 3.58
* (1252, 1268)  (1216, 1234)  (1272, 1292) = -4.3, 4.5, 2.65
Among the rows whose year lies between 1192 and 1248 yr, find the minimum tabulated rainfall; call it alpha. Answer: 3.52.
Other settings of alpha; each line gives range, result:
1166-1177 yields 2.26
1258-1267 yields 3.94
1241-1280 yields 2.93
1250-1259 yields 4.24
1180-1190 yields 2.76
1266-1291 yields 1.94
